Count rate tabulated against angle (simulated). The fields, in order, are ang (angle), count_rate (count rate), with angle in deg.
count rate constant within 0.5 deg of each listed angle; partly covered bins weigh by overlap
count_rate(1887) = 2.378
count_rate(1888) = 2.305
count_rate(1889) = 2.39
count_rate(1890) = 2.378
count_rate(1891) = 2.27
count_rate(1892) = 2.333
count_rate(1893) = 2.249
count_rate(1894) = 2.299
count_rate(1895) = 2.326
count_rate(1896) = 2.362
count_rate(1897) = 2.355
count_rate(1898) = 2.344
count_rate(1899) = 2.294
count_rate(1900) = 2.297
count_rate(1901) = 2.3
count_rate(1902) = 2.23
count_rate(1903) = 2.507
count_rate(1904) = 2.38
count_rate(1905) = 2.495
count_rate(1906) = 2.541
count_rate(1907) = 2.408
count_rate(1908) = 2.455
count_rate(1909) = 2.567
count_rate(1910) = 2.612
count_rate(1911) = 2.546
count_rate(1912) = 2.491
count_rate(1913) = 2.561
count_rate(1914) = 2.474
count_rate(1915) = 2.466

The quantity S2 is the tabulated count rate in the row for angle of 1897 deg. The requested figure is 2.355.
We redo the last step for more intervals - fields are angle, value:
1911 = 2.546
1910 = 2.612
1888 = 2.305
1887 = 2.378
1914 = 2.474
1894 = 2.299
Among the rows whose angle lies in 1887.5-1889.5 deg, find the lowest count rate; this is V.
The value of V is 2.305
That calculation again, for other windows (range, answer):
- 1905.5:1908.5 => 2.408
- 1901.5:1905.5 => 2.23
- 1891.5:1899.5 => 2.249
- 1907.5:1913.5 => 2.455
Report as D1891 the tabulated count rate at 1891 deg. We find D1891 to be 2.27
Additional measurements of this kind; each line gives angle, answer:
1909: 2.567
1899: 2.294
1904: 2.38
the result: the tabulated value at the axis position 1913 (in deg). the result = 2.561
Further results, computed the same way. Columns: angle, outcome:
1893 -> 2.249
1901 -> 2.3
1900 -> 2.297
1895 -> 2.326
